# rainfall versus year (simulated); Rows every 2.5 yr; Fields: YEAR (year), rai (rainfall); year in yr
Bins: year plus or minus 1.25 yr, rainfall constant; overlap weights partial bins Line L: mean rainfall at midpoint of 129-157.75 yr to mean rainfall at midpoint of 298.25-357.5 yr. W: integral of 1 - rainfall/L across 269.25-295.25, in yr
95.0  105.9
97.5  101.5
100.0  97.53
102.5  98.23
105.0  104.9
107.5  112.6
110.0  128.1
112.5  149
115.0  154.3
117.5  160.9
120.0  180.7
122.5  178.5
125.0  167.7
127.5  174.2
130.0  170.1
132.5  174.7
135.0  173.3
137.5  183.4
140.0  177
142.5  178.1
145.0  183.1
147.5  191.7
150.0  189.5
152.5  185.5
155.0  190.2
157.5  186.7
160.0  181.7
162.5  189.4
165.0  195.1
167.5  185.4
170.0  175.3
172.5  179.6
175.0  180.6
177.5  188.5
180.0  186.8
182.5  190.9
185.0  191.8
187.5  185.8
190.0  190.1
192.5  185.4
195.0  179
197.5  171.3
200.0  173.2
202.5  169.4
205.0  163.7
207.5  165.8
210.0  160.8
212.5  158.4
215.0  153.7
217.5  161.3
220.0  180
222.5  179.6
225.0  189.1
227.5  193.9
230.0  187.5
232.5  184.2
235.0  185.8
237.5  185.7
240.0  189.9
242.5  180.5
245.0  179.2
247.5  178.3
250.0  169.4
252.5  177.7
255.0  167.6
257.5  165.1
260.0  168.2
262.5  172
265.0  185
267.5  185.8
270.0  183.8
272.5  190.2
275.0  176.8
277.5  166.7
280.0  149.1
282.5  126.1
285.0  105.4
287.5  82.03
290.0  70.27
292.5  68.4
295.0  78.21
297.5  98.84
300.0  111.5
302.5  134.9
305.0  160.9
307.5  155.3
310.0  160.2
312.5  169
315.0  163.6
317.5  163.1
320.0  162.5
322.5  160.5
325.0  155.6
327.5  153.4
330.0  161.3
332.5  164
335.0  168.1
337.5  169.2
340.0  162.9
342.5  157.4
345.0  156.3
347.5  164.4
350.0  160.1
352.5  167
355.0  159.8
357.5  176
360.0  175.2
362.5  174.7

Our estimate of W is 5.8 yr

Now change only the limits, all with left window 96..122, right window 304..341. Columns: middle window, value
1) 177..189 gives -4.1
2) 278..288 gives 2.2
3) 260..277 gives -2.9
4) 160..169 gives -3.3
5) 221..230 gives -2.4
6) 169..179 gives -3.0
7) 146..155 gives -3.5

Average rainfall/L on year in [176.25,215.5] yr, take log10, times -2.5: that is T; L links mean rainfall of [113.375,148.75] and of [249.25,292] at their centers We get -0.072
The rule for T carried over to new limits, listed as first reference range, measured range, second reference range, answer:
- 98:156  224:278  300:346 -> -0.135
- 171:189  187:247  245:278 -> 0.027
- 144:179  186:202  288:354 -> -0.017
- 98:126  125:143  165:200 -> -0.152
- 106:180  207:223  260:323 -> -0.037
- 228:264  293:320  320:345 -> 0.196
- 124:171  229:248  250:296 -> -0.178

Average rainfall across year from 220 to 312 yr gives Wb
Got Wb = 157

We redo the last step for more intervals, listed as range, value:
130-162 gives 183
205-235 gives 174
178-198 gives 186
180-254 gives 178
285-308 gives 105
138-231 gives 180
